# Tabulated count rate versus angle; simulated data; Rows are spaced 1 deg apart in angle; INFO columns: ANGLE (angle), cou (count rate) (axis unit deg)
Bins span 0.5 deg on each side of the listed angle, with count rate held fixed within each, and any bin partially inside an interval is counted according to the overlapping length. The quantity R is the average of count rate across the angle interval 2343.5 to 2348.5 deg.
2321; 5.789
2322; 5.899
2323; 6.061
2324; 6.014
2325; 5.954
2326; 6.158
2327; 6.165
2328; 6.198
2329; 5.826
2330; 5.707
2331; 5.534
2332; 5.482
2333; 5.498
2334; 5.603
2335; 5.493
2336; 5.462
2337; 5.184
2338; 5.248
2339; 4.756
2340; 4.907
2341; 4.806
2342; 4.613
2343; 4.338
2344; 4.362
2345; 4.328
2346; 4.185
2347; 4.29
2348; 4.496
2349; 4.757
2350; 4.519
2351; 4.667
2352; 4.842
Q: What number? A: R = 4.33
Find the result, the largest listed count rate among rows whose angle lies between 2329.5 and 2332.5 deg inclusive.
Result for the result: 5.707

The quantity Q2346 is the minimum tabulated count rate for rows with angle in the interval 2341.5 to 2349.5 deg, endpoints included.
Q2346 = 4.185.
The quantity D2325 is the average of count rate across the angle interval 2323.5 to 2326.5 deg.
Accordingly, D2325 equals 6.04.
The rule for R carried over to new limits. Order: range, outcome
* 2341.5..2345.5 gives 4.41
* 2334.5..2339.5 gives 5.23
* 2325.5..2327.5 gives 6.16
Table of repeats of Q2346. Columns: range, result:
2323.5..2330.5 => 5.707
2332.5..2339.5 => 4.756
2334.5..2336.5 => 5.462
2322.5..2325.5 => 5.954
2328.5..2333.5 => 5.482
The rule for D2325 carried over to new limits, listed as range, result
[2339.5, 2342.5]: 4.78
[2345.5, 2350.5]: 4.45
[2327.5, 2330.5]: 5.91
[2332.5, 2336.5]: 5.51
